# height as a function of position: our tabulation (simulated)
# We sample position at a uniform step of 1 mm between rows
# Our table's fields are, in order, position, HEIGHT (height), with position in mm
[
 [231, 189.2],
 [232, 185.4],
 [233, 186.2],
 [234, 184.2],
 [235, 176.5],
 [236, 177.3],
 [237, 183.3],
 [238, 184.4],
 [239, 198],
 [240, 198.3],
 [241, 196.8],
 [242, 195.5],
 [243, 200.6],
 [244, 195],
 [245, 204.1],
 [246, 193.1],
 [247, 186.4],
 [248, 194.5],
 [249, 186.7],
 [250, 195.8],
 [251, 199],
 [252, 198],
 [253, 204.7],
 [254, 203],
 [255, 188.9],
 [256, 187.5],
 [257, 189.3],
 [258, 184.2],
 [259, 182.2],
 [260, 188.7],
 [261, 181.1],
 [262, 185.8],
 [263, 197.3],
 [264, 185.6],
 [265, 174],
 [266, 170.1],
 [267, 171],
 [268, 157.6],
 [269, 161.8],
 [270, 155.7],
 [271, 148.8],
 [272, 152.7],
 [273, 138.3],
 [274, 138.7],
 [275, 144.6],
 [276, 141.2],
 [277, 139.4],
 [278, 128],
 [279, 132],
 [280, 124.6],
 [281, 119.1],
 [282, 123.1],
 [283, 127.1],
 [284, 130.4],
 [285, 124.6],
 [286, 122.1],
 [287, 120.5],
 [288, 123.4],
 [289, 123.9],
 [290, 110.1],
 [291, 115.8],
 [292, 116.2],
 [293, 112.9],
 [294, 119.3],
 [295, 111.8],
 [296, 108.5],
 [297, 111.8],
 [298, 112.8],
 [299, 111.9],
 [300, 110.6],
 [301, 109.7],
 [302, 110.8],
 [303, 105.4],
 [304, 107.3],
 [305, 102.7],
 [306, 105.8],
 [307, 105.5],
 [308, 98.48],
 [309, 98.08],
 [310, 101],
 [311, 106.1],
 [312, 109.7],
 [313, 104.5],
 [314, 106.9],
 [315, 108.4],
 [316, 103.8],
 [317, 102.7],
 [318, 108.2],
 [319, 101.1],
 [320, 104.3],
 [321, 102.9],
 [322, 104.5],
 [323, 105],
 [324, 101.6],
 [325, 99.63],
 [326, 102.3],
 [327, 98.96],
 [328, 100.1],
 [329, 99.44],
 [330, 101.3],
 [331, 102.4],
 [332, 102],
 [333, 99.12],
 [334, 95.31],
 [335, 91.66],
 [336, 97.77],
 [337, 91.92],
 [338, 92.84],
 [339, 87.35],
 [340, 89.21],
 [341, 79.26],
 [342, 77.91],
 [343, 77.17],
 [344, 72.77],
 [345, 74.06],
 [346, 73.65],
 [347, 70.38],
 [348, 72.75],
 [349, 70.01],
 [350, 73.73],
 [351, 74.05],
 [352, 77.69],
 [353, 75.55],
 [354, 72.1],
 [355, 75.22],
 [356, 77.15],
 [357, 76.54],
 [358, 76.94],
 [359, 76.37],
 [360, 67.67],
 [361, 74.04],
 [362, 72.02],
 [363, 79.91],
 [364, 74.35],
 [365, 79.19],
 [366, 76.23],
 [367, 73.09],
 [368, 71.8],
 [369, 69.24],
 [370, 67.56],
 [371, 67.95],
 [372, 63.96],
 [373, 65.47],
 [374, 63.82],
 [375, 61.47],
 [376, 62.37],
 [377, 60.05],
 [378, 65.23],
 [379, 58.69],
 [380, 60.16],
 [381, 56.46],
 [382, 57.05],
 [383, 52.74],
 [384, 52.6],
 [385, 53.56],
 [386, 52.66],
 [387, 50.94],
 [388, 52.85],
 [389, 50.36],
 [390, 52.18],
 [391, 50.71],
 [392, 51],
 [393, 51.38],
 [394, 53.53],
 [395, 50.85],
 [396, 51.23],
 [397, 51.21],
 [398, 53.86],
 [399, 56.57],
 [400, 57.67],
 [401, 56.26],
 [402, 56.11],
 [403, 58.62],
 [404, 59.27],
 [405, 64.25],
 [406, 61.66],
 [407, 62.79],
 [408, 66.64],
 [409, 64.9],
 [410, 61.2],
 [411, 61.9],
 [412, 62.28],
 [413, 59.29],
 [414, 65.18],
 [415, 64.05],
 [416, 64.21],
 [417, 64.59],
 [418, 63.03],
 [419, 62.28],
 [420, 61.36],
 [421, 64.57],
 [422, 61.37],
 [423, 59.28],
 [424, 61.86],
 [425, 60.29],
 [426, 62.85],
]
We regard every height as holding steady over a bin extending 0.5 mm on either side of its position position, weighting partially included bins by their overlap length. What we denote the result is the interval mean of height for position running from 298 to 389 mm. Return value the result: 84.1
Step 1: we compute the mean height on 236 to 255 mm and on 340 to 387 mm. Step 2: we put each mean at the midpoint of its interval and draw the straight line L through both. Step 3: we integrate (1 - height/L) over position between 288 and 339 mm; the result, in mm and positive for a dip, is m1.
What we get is 6.8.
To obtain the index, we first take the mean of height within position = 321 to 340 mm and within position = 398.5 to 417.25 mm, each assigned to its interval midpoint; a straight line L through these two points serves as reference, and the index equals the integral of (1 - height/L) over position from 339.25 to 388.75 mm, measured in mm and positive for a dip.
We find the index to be 8.22 mm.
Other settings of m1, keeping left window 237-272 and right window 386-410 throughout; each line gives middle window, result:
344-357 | 3.3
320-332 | 1.9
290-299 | 2.2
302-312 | 2.5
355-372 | 2.7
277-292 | 3.3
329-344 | 2.7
